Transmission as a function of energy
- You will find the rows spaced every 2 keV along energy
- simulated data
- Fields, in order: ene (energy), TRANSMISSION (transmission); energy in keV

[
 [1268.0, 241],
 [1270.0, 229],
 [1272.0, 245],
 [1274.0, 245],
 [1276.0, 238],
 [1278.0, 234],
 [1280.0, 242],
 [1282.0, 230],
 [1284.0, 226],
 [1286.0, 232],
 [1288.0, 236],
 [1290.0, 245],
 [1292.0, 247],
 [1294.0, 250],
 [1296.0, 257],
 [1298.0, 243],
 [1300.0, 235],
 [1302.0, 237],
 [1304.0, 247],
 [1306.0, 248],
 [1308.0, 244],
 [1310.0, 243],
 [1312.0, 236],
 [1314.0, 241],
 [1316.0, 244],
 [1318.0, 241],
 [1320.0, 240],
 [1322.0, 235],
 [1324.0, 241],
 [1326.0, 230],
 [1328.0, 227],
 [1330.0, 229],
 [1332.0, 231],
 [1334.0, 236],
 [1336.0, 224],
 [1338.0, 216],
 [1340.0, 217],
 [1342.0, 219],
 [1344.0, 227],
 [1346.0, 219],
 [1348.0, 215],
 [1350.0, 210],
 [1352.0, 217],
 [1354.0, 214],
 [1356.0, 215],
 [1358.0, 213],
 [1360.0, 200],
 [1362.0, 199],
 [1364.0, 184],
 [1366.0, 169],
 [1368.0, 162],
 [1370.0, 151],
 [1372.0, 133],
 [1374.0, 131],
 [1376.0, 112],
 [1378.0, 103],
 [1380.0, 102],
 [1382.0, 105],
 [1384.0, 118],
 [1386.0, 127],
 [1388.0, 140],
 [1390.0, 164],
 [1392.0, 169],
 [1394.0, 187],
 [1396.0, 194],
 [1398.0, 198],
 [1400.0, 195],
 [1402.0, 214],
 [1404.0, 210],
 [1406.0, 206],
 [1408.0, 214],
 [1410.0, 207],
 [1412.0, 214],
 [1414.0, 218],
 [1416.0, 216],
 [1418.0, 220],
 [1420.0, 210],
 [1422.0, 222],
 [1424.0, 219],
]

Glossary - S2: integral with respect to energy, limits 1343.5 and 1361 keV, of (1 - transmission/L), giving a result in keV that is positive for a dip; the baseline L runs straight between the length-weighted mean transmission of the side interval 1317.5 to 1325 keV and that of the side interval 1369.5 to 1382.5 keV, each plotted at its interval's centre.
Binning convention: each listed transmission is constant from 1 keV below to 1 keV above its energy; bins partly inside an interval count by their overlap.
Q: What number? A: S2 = -4.5 keV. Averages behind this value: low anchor 239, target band 214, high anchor 119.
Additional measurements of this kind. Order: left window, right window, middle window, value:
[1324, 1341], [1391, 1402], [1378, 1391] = 4.8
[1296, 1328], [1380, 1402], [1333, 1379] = 1.5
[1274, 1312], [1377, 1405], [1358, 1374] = 0.8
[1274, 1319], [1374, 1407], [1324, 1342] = -1.5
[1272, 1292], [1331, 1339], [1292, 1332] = -1.5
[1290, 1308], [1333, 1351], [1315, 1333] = -0.3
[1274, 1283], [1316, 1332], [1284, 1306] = -0.6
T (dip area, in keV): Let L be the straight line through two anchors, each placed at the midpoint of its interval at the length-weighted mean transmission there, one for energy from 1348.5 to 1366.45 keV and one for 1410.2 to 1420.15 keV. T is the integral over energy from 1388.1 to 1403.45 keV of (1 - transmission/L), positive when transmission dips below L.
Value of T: 1.8 keV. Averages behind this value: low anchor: 204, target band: 186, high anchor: 215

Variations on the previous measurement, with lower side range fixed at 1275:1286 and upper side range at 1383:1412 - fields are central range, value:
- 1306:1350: -3.7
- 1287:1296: -0.7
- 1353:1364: -0.3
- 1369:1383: 5.3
